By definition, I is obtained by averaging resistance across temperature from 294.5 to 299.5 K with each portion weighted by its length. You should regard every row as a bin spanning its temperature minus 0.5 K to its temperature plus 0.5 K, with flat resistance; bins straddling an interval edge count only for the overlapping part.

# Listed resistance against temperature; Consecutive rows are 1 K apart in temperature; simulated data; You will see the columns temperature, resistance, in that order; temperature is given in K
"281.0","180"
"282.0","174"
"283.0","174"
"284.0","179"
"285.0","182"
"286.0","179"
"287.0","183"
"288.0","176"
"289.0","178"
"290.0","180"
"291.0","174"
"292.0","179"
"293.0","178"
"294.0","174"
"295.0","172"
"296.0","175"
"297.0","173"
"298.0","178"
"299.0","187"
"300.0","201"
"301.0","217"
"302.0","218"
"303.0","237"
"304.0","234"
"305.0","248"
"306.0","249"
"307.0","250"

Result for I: 177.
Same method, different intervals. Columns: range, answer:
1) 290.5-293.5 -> 177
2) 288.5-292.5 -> 178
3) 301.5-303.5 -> 228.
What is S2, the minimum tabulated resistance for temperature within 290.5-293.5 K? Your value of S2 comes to 174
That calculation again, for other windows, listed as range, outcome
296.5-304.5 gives 173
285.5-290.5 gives 176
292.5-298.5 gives 172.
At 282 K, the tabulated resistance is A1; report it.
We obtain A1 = 174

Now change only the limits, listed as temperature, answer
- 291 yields 174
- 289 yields 178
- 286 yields 179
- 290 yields 180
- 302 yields 218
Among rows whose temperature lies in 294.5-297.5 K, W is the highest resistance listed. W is 175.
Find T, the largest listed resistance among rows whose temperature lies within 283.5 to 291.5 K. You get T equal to 183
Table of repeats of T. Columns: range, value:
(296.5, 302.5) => 218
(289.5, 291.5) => 180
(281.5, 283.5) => 174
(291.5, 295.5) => 179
